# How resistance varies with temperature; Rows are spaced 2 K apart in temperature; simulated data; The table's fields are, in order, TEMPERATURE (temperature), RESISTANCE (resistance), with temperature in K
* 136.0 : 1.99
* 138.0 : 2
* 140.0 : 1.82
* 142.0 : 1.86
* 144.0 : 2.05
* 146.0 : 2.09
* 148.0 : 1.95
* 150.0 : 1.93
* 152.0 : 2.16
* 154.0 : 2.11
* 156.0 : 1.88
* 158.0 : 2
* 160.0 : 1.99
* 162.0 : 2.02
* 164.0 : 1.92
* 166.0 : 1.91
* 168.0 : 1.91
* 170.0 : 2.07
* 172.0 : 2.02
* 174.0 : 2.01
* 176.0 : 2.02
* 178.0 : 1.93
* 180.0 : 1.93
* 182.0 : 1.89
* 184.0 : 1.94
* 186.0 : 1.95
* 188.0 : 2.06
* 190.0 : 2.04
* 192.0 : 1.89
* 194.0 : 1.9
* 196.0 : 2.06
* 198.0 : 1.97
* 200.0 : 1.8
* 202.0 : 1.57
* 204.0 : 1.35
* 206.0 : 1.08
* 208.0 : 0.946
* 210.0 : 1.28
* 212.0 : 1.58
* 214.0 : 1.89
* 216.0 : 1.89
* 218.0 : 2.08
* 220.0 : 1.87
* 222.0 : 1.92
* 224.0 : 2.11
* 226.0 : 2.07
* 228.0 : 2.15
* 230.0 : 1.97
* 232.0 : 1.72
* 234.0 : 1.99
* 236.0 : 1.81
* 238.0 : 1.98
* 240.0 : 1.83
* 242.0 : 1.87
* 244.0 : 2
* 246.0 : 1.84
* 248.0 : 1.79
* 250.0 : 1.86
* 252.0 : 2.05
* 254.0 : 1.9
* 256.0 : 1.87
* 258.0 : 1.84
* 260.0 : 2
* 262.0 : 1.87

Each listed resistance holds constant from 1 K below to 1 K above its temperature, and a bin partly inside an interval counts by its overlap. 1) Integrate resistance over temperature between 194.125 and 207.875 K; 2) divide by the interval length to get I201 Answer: 1.61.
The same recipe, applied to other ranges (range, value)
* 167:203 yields 1.94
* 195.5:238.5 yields 1.77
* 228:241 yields 1.9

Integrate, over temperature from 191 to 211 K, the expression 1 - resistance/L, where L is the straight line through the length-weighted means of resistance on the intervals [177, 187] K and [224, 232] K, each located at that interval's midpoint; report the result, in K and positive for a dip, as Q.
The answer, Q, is 3.9 K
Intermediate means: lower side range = 1.93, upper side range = 2.03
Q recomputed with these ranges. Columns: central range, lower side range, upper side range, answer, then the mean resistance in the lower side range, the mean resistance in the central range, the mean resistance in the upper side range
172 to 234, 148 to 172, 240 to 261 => 3.6 K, 1.99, 1.83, 1.9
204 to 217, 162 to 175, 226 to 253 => 3.4 K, 1.98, 1.44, 1.92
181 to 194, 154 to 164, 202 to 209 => -4.1 K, 1.98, 1.96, 1.19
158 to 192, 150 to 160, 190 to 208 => -2.0 K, 2.02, 1.97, 1.68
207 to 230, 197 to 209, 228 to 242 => -1.7 K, 1.45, 1.81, 1.9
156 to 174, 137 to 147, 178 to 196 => -0.2 K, 1.96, 1.98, 1.95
